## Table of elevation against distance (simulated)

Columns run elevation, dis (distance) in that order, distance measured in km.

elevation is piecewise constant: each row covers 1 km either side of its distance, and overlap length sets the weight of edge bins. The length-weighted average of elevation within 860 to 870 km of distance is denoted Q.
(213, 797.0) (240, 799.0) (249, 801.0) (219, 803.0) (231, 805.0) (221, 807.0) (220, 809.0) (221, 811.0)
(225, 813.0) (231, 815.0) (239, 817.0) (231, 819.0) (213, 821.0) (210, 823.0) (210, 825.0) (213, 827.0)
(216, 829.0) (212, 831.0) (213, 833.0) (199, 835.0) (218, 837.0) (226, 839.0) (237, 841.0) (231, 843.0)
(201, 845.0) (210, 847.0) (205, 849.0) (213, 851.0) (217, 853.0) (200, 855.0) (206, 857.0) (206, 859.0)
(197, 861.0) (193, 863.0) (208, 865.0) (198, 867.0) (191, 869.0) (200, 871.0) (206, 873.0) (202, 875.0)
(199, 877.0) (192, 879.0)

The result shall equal 197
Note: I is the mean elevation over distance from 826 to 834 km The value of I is 214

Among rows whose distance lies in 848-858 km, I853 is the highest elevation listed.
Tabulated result 217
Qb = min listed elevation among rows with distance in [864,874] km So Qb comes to 191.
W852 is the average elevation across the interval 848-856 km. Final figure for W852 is 209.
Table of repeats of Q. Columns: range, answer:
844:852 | 207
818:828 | 215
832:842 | 219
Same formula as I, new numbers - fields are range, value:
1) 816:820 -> 235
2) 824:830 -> 213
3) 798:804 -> 236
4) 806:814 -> 222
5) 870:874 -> 203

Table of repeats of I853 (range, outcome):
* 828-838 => 218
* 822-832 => 216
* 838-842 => 237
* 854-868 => 208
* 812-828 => 239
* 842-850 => 231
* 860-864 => 197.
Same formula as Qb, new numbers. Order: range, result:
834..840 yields 199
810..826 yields 210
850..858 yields 200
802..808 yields 219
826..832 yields 212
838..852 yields 201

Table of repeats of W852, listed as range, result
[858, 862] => 202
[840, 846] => 223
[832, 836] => 206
